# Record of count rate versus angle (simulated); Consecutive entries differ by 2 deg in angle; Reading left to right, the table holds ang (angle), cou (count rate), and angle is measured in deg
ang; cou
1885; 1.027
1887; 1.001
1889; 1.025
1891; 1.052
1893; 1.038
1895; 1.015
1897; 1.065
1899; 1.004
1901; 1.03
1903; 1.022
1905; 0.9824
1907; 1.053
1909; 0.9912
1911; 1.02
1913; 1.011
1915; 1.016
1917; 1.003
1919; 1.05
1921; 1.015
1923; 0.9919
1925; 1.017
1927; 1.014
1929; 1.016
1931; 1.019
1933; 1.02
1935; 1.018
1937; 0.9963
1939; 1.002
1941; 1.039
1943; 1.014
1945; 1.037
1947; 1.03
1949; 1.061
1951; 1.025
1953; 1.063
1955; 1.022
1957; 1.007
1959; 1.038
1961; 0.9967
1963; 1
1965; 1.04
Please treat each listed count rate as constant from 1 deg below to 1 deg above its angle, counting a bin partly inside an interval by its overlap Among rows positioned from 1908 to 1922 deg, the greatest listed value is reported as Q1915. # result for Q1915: 1.05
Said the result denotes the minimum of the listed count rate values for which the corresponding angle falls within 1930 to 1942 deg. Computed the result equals 0.9963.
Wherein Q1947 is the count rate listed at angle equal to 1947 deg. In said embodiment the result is 1.03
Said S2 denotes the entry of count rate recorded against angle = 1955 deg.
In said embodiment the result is 1.022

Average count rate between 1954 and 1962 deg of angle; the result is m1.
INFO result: 1.02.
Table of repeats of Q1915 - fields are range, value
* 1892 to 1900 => 1.065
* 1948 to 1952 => 1.061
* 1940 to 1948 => 1.039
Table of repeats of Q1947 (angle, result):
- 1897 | 1.065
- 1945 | 1.037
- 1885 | 1.027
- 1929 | 1.016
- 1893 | 1.038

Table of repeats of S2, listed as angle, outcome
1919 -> 1.05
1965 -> 1.04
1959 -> 1.038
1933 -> 1.02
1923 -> 0.9919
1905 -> 0.9824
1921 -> 1.015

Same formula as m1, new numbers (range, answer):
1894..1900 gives 1.03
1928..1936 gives 1.02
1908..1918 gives 1.01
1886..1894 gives 1.03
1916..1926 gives 1.02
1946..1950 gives 1.05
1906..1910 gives 1.02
